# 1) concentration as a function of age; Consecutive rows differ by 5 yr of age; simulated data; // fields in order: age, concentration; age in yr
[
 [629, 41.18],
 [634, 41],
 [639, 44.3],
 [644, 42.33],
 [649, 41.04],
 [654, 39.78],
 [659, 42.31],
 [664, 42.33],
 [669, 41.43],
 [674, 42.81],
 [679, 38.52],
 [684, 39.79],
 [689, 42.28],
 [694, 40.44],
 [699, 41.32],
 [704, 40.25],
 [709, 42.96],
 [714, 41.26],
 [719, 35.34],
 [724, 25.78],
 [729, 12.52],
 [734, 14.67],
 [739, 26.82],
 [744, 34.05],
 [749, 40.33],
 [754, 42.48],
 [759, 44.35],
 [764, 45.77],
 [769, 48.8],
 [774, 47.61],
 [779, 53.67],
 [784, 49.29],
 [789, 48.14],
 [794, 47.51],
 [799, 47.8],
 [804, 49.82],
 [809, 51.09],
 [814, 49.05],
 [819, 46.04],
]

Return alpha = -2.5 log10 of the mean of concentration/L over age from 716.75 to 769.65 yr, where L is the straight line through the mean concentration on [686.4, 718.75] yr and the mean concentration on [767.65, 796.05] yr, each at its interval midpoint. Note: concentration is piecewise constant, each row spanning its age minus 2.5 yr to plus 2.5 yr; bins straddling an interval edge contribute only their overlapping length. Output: 0.34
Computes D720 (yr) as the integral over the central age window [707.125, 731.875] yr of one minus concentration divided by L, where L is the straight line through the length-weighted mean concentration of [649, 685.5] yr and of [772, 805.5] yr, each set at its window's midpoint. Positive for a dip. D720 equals 7.4 yr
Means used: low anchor 41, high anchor 49.1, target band 31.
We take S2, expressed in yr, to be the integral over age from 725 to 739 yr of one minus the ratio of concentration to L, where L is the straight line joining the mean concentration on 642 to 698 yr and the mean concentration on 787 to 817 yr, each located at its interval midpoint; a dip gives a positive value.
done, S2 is 8.6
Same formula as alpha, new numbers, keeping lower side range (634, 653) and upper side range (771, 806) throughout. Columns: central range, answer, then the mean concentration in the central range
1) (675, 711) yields 0.09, 40.8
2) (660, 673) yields 0.03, 42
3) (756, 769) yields 0.05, 45.7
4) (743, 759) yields 0.18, 40.3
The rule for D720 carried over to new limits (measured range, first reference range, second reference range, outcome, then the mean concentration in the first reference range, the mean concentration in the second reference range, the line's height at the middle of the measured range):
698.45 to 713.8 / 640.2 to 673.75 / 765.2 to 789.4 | 1.2 yr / 41.7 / 49.4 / 44.9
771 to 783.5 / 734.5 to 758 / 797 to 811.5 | -2.2 yr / 34.6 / 49.6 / 42.7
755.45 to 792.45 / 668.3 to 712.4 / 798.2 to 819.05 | -1.0 yr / 41.1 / 49.2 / 46.8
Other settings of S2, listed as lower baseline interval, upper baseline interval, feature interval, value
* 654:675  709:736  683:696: -1.9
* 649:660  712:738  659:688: -3.5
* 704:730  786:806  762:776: -1.4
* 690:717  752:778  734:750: 5.2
